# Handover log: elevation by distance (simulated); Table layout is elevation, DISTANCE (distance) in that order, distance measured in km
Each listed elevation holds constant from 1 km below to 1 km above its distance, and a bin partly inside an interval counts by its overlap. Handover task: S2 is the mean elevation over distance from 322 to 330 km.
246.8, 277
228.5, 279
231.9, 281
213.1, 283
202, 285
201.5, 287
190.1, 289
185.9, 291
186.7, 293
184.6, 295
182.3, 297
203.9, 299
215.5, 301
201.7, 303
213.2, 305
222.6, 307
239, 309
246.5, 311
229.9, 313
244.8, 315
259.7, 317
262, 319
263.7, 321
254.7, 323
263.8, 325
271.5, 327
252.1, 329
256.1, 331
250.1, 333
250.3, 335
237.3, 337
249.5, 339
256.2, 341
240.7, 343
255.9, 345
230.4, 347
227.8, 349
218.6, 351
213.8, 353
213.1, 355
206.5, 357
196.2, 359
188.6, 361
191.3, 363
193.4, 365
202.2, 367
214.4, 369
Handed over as 261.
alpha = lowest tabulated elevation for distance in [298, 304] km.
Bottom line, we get 201.7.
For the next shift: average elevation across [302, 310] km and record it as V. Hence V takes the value 219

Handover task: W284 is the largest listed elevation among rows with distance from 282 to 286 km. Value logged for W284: 213.1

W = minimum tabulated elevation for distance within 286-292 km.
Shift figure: 185.9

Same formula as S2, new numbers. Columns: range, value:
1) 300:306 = 210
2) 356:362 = 197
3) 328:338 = 249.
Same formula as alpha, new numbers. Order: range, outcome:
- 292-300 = 182.3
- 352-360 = 196.2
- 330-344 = 237.3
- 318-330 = 252.1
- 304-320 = 213.2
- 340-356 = 213.1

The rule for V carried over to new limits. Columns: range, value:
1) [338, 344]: 249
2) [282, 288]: 206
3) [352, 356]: 213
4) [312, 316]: 237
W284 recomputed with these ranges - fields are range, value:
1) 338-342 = 256.2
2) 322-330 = 271.5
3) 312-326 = 263.8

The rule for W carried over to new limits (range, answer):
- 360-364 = 188.6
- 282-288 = 201.5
